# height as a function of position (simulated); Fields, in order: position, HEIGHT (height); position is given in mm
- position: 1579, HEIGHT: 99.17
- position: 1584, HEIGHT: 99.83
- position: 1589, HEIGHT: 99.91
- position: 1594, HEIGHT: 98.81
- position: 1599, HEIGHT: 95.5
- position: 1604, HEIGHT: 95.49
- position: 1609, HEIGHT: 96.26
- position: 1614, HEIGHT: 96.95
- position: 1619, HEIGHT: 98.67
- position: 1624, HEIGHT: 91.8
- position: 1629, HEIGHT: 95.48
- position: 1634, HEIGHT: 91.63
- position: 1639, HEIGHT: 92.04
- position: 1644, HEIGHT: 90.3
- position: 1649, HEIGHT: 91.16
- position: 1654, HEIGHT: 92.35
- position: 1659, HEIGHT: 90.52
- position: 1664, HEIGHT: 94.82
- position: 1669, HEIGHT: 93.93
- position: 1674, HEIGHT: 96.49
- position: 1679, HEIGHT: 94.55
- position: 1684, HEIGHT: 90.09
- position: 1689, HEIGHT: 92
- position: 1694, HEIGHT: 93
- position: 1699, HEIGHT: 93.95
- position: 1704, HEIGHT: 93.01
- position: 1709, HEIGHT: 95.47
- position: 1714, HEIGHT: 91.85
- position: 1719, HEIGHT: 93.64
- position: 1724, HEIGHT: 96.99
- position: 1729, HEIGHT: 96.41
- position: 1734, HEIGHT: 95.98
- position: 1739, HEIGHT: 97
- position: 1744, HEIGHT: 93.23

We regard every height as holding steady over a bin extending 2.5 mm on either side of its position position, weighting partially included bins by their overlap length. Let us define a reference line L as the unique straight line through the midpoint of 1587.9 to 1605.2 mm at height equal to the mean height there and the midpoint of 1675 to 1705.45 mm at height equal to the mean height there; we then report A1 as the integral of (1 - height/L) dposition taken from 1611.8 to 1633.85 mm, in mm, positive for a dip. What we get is 0.20 mm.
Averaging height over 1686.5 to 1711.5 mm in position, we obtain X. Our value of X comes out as 93.5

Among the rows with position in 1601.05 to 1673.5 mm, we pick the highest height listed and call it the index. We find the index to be 98.67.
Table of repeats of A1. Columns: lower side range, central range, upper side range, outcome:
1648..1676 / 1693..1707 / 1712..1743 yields 0.1 mm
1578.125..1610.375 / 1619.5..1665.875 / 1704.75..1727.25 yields 1.9 mm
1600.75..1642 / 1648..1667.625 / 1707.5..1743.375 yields 0.5 mm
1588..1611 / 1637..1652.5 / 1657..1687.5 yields 0.6 mm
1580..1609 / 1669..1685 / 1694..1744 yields 0.3 mm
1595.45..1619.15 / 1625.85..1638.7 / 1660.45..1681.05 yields 0.3 mm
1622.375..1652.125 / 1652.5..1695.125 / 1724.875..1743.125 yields 0.2 mm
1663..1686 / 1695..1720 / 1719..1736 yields 0.5 mm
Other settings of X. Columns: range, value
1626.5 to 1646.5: 92.4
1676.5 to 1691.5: 92.2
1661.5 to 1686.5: 94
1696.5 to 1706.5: 93.5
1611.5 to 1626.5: 95.8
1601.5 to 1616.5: 96.2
